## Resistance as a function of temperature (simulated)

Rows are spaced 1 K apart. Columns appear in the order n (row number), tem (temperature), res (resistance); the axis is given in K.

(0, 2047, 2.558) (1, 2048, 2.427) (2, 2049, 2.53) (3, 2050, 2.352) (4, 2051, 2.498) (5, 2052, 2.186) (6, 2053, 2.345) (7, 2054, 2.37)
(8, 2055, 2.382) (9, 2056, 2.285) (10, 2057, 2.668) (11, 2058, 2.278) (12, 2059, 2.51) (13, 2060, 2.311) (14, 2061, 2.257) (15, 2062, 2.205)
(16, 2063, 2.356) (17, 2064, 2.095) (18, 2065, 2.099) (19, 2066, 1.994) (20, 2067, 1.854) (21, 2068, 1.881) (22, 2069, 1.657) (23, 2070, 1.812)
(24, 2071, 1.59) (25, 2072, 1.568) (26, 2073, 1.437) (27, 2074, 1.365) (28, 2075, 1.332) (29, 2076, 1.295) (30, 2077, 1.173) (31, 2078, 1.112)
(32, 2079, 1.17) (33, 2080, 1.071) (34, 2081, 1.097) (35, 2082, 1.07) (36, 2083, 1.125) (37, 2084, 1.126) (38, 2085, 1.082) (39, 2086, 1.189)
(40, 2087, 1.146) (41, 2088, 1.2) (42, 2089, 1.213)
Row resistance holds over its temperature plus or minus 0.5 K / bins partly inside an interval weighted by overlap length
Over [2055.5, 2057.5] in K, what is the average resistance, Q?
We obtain 2.48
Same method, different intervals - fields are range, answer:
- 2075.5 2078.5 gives 1.19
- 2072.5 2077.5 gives 1.32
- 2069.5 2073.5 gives 1.6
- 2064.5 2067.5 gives 1.98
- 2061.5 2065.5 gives 2.19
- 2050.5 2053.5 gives 2.34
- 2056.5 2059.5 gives 2.49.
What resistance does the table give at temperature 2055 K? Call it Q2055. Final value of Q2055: 2.382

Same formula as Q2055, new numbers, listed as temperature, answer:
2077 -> 1.173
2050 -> 2.352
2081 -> 1.097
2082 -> 1.07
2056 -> 2.285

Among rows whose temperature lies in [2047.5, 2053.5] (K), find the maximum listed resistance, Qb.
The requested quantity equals 2.53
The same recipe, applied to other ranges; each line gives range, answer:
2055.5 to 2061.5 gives 2.668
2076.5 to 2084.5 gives 1.173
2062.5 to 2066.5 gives 2.356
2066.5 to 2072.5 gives 1.881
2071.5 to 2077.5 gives 1.568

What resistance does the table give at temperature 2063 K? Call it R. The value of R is 2.356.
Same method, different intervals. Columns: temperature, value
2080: 1.071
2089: 1.213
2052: 2.186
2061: 2.257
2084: 1.126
